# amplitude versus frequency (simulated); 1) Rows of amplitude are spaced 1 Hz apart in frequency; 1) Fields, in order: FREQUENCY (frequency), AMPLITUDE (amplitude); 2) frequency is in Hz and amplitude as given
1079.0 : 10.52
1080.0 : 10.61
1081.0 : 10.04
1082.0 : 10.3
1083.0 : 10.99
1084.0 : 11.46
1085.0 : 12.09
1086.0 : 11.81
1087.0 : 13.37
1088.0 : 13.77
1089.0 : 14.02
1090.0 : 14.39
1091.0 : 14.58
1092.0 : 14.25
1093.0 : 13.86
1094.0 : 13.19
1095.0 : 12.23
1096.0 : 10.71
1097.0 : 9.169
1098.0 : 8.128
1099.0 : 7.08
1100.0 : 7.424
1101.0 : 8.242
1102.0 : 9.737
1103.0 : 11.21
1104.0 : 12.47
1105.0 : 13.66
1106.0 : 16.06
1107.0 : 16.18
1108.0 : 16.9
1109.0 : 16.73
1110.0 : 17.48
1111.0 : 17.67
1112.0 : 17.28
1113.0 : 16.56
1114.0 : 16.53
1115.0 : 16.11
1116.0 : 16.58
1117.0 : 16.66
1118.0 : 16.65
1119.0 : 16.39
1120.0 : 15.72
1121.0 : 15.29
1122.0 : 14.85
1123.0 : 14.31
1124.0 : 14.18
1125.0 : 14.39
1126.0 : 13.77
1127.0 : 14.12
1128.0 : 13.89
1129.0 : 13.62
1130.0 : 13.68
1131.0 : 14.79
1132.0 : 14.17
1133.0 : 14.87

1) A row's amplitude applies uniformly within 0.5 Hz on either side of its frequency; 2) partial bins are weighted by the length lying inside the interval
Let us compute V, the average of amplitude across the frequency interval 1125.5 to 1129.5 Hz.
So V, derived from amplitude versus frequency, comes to 13.8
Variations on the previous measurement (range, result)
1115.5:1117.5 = 16.6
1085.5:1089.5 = 13.2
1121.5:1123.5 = 14.6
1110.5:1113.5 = 17.2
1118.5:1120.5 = 16.1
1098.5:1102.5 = 8.12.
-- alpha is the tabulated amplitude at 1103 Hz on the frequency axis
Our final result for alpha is 11.21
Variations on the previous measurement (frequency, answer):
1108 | 16.9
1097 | 9.169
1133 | 14.87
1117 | 16.66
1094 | 13.19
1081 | 10.04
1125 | 14.39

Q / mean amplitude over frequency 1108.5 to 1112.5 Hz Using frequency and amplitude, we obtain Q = 17.3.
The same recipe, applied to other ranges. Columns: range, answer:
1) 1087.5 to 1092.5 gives 14.2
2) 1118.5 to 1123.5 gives 15.3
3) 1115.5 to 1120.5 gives 16.4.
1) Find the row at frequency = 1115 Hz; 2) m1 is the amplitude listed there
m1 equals 16.11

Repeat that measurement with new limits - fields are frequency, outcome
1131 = 14.79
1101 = 8.242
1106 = 16.06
